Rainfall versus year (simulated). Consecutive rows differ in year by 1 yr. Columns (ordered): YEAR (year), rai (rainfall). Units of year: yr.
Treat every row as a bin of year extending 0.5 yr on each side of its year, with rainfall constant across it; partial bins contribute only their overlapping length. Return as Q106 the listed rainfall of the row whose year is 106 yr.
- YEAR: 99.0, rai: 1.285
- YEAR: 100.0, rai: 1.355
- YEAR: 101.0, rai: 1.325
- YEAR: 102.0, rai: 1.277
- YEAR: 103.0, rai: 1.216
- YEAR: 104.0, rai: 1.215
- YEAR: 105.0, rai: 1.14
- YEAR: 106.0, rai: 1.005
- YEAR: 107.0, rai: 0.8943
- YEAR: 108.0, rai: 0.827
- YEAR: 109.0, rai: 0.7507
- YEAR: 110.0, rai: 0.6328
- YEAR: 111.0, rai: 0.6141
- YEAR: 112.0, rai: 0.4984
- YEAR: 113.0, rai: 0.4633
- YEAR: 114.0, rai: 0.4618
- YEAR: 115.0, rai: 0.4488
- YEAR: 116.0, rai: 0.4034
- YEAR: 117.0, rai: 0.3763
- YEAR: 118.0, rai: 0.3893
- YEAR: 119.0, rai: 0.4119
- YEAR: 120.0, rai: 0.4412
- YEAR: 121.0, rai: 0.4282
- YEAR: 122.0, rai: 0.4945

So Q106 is 1.005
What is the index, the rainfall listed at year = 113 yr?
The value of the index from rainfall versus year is 0.4633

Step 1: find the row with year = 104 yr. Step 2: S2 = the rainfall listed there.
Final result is 1.215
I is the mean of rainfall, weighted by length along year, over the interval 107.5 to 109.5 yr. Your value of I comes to 0.789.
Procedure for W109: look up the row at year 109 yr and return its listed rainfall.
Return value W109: 0.7507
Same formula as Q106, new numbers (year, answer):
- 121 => 0.4282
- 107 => 0.8943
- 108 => 0.827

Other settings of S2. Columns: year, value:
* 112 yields 0.4984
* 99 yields 1.285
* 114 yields 0.4618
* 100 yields 1.355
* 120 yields 0.4412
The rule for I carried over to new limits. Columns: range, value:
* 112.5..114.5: 0.463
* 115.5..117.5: 0.39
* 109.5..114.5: 0.534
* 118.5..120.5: 0.427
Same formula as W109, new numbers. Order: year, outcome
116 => 0.4034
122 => 0.4945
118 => 0.3893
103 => 1.216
